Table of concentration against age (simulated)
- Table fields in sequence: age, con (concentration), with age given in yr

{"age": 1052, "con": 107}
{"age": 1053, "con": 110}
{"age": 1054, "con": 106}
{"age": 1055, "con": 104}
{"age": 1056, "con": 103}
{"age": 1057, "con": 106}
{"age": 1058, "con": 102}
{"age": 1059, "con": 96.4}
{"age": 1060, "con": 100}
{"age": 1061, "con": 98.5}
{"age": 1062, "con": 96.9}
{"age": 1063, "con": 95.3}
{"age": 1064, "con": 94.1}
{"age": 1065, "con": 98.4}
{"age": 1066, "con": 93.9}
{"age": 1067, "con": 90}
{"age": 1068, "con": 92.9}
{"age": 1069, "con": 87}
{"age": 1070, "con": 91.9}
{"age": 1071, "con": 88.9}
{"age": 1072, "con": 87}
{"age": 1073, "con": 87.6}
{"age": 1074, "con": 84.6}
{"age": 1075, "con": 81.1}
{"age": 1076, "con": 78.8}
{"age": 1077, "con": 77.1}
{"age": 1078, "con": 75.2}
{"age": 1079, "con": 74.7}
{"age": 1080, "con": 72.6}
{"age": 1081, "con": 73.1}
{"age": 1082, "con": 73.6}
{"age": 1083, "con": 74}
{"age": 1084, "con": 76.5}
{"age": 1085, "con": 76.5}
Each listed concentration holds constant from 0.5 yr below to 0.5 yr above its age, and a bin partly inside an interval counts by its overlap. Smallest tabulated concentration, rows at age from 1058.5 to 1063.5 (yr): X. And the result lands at 95.3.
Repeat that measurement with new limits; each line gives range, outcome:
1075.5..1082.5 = 72.6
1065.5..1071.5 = 87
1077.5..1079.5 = 74.7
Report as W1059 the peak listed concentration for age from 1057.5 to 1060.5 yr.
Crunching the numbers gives 102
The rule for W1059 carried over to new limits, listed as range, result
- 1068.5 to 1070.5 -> 91.9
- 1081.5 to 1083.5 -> 74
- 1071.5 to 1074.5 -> 87.6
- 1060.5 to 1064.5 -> 98.5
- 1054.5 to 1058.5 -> 106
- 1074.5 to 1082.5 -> 81.1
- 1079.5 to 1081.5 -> 73.1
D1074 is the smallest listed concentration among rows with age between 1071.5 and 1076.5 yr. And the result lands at 78.8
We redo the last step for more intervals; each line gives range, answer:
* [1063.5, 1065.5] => 94.1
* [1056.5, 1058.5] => 102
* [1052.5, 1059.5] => 96.4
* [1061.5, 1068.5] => 90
